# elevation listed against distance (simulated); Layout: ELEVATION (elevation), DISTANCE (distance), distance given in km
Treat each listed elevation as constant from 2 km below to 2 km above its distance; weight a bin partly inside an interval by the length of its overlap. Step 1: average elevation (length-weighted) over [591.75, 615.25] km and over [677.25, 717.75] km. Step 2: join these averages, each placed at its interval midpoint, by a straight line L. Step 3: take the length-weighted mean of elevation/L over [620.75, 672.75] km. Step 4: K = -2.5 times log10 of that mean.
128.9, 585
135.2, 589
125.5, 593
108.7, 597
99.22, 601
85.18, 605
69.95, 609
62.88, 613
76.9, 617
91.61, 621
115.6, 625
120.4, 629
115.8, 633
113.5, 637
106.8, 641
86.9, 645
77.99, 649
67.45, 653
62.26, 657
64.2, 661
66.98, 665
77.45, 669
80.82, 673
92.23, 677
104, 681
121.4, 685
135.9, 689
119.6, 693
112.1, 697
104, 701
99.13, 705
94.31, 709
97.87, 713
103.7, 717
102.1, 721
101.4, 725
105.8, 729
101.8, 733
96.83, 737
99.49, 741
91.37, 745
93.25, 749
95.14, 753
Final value 0.10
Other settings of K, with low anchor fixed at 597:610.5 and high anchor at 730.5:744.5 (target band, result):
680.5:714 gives -0.16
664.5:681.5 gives 0.12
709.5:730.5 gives -0.04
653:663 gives 0.40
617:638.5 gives -0.19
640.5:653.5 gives 0.10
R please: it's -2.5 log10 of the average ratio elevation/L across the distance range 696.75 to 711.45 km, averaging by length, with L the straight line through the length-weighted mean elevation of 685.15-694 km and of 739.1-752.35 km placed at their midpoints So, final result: 0.18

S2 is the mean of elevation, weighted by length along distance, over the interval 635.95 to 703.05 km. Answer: 93.5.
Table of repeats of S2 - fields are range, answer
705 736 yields 101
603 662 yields 88.2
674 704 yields 111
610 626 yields 83.9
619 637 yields 111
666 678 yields 81.4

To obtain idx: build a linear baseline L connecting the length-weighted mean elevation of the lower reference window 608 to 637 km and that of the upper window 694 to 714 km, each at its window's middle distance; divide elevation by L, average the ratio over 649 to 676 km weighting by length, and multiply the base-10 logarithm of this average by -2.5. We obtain 0.36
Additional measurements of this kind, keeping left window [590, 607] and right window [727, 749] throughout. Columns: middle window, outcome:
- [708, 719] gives 0.01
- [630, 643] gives -0.08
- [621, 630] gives -0.07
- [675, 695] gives -0.13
